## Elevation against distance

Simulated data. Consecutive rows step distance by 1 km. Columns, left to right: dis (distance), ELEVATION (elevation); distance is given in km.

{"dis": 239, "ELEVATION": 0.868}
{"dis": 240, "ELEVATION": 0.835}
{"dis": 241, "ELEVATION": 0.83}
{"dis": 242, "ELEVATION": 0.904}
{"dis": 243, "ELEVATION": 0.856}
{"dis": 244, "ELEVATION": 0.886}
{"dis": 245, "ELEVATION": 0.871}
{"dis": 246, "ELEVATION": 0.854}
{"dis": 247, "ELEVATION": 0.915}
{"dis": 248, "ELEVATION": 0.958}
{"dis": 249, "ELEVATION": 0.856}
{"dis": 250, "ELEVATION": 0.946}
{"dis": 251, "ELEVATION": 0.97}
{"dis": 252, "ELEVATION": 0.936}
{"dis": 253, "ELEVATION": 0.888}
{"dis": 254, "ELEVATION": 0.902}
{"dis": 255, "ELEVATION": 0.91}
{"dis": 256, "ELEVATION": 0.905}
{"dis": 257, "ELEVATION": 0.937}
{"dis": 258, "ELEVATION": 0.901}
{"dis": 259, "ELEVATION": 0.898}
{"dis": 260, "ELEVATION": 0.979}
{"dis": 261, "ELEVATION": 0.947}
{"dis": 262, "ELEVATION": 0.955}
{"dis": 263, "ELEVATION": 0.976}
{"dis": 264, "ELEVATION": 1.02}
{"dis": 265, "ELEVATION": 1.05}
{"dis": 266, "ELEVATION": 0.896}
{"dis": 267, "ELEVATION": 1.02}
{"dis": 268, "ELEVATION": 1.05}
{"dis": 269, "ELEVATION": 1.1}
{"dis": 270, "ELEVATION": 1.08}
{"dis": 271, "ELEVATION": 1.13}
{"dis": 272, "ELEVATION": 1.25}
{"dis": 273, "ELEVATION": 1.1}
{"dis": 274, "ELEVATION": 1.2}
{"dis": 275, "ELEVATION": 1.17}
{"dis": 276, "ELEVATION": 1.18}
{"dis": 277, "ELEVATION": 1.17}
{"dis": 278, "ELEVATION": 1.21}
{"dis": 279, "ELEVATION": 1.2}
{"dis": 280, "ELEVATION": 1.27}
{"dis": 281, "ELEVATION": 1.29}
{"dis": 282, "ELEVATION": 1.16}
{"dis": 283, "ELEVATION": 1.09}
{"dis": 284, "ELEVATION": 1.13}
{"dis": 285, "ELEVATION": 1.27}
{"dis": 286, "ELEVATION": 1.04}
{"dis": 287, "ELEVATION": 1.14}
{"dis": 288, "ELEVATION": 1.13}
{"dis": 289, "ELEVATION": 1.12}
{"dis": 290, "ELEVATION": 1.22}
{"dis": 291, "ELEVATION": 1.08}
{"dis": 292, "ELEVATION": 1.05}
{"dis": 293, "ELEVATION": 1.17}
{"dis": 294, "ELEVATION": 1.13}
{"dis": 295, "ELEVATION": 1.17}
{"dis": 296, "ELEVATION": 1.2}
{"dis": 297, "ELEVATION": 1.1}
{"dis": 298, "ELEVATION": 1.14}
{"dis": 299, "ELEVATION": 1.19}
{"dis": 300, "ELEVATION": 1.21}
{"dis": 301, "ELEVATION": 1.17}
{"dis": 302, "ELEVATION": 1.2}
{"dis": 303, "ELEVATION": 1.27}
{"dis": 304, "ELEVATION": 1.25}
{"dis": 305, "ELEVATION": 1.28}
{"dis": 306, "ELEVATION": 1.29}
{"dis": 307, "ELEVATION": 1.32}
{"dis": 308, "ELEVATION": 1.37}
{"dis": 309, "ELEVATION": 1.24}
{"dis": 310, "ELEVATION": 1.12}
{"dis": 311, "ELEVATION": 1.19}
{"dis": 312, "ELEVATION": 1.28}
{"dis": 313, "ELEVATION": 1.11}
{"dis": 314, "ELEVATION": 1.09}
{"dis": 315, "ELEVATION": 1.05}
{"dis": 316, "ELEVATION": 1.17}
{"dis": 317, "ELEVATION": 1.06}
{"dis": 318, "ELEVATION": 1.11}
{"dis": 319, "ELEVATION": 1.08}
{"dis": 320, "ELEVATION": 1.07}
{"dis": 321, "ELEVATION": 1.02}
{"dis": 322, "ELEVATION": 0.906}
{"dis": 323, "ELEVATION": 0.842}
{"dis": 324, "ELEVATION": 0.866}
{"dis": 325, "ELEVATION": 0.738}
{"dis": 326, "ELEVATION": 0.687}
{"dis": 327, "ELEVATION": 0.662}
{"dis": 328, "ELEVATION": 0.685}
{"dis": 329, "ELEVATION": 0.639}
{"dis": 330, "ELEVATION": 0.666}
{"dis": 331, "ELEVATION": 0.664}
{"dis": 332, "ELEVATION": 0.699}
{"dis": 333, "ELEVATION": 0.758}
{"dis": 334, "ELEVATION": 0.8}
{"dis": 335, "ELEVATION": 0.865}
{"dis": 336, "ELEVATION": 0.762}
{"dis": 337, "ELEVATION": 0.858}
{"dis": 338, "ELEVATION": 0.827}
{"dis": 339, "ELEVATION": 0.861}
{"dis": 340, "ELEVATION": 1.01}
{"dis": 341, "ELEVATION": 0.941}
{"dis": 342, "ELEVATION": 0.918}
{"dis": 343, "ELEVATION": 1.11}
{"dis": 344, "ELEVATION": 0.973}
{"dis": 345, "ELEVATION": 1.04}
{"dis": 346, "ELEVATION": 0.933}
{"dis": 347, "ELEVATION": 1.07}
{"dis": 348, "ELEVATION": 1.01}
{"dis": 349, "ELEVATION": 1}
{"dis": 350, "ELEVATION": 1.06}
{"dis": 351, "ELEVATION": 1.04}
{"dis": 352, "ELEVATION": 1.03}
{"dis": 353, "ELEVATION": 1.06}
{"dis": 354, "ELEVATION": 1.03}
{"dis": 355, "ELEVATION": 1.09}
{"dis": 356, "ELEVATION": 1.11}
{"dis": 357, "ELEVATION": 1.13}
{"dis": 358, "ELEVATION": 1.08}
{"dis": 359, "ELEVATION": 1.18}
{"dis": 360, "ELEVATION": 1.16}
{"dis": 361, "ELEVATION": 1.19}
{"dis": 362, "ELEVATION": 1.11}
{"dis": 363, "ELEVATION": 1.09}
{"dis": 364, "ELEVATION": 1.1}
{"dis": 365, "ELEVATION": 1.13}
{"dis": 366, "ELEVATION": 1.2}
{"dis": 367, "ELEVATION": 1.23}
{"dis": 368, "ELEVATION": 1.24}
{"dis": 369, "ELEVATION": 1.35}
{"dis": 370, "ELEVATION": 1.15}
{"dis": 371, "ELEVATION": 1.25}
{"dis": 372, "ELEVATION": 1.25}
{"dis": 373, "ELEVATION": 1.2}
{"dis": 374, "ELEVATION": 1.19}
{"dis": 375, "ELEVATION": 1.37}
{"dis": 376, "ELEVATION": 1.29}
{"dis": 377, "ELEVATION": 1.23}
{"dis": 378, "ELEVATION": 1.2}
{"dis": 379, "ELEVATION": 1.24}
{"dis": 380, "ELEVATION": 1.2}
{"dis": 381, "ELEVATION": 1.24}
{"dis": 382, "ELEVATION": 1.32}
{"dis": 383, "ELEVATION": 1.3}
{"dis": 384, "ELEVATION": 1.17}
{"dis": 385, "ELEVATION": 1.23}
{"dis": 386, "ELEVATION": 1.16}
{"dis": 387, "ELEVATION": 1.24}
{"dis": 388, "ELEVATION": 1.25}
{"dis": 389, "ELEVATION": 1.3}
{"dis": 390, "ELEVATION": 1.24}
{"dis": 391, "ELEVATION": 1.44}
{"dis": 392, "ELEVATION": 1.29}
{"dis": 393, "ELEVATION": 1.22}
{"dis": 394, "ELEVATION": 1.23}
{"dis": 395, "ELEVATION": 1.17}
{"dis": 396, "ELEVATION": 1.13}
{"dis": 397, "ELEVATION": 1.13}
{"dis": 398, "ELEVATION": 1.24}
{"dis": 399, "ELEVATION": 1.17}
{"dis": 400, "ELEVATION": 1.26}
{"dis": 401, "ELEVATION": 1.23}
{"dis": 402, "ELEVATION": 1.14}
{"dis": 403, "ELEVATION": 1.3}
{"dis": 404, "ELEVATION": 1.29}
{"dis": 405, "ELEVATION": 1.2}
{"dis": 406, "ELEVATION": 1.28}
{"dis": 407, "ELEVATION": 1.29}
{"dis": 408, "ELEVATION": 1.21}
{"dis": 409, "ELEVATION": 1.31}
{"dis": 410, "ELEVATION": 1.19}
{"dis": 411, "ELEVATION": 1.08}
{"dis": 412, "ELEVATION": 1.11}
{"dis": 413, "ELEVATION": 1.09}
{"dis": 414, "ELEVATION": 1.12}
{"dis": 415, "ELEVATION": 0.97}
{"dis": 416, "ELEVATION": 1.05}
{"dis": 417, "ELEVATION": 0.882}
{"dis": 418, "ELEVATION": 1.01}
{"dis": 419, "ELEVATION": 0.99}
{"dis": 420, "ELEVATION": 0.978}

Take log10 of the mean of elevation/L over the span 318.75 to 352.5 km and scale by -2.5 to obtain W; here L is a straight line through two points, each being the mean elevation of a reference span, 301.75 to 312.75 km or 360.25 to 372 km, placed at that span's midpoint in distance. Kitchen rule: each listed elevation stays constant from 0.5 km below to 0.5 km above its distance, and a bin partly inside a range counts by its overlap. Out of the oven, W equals 0.35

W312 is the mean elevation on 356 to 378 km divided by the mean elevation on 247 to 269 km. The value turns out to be 1.26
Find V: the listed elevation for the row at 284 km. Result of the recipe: 1.13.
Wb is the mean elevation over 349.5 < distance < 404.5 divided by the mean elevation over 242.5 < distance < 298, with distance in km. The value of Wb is 1.14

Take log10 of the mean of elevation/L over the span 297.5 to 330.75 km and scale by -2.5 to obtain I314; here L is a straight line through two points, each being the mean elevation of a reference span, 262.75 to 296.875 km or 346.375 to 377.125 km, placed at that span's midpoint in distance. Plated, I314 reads 0.08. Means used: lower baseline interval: 1.13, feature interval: 1.06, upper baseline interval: 1.15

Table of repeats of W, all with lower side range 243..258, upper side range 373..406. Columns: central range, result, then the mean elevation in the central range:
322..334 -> 0.437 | 0.73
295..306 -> -0.173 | 1.2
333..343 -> 0.261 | 0.878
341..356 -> 0.115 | 1.03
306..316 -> -0.144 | 1.2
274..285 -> -0.216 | 1.19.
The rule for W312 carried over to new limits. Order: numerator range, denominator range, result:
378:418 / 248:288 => 1.14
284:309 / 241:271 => 1.26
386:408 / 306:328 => 1.19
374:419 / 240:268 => 1.30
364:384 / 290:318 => 1.05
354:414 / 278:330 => 1.10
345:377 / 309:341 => 1.25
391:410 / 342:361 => 1.16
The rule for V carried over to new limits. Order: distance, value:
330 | 0.666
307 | 1.32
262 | 0.955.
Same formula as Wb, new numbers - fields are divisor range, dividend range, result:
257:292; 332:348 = 0.83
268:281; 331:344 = 0.74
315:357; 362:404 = 1.33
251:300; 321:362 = 0.85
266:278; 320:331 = 0.69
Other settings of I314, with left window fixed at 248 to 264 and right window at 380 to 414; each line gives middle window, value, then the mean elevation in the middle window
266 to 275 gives -0.153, 1.11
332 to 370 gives 0.098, 1.03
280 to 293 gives -0.158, 1.15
